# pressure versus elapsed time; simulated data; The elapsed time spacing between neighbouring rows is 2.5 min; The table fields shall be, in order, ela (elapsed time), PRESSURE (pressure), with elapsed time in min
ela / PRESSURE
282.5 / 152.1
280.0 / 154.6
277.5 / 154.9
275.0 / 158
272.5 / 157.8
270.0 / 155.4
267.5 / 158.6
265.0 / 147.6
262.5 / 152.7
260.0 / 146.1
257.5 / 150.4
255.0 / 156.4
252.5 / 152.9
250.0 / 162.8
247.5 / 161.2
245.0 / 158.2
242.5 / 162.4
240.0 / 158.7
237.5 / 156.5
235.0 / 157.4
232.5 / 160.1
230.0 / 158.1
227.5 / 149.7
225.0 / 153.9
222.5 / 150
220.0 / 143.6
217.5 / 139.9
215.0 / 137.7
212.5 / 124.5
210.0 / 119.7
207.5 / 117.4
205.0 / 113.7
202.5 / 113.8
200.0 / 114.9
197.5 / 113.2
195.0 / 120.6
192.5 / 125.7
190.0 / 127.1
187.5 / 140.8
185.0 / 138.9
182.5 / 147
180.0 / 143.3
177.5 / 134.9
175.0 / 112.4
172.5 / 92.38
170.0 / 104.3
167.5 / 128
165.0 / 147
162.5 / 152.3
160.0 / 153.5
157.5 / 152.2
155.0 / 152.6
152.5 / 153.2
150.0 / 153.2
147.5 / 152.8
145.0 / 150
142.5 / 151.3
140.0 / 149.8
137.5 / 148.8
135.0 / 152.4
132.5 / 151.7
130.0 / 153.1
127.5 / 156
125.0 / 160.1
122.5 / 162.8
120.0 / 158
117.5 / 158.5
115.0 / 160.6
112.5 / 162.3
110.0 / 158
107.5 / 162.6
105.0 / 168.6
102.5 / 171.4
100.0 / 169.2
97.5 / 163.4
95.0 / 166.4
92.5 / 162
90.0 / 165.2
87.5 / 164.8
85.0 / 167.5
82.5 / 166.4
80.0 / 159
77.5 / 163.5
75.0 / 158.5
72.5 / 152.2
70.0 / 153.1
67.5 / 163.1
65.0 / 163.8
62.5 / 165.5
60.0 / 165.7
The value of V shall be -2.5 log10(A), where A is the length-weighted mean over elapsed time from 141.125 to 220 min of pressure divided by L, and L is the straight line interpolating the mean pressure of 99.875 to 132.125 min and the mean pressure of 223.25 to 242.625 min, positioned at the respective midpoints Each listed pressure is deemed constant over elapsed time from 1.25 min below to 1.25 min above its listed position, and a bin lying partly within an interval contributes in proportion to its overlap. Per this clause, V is 0.19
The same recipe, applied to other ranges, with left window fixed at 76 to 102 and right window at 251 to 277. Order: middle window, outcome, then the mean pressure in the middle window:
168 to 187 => 0.258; 126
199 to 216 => 0.293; 120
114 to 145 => 0.050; 155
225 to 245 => -0.013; 157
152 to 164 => 0.055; 153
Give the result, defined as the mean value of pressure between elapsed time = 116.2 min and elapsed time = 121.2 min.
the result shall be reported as 158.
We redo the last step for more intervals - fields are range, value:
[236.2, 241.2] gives 158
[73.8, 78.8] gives 161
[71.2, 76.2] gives 155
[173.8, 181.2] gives 130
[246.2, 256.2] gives 158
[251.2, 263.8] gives 152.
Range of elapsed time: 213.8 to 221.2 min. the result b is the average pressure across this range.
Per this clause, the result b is 140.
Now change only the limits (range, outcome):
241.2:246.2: 160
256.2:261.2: 148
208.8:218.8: 131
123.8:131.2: 156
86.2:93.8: 164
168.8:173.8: 98.4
